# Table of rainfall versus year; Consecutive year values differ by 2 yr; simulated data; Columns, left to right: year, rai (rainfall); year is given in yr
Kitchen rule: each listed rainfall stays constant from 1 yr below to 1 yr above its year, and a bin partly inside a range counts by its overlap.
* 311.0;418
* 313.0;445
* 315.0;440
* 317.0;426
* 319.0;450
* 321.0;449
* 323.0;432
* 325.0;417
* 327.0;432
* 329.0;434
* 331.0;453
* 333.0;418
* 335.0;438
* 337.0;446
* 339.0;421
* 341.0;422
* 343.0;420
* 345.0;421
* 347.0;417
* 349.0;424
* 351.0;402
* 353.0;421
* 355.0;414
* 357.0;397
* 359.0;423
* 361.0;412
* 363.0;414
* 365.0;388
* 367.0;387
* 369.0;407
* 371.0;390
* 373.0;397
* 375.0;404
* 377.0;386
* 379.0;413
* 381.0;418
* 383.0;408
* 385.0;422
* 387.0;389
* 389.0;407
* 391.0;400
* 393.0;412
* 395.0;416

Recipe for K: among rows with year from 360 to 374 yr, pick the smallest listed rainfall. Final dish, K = 387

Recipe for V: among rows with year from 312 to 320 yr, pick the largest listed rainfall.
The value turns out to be 450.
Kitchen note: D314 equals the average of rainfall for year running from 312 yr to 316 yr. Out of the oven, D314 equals 442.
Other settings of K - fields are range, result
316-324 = 426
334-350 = 417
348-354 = 402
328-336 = 418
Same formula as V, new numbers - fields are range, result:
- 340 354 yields 424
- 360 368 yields 414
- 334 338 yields 446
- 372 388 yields 422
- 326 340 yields 453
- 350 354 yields 421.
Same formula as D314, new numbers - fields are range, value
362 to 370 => 399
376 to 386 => 409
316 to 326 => 435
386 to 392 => 399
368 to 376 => 400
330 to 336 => 436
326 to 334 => 434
